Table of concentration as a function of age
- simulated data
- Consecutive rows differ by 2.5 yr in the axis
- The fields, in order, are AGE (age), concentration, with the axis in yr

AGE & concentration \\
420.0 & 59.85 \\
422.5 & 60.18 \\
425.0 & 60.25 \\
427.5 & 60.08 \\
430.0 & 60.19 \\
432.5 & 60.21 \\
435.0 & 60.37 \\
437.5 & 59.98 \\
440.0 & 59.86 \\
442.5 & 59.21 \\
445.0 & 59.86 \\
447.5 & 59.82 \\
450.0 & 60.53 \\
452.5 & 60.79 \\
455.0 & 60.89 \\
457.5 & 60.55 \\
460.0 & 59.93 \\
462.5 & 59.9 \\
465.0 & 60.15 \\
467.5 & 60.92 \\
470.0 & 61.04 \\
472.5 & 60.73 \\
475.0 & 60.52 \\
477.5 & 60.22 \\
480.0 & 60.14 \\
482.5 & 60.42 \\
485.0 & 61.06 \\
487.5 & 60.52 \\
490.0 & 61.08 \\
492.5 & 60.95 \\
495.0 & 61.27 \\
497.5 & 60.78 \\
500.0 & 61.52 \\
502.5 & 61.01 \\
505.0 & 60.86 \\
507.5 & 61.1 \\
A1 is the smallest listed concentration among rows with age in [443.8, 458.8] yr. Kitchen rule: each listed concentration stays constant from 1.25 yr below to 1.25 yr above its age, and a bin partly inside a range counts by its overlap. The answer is 59.82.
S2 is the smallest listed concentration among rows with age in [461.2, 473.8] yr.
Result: 59.9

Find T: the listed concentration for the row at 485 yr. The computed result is 61.06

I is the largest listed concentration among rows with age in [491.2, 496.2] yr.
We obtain 61.27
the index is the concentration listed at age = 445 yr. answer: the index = 59.86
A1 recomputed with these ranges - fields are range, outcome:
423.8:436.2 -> 60.08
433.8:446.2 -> 59.21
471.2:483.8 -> 60.14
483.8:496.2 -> 60.52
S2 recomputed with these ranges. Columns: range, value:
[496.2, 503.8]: 60.78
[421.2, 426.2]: 60.18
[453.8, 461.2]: 59.93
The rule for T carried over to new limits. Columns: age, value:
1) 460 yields 59.93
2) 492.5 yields 60.95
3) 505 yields 60.86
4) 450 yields 60.53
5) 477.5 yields 60.22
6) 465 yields 60.15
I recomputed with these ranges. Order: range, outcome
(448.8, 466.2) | 60.89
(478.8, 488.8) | 61.06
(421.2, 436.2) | 60.37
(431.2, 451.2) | 60.53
